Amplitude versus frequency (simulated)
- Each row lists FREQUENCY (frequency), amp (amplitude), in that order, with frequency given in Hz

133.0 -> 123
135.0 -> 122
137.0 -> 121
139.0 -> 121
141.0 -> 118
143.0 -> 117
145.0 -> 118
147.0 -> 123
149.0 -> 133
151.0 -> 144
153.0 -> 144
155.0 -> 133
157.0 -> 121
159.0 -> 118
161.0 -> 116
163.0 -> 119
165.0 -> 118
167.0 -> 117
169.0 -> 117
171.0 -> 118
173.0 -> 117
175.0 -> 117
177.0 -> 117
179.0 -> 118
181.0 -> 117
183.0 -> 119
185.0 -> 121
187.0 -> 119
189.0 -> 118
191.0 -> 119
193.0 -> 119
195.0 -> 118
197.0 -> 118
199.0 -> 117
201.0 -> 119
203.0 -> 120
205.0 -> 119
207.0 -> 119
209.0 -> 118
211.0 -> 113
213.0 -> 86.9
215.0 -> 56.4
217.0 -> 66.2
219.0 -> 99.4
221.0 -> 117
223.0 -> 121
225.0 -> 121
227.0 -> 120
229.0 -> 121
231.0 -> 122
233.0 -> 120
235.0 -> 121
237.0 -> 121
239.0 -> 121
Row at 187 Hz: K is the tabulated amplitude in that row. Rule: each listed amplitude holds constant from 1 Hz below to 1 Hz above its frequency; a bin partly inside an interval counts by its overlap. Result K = 119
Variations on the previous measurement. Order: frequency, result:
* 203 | 120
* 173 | 117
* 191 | 119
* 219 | 99.4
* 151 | 144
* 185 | 121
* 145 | 118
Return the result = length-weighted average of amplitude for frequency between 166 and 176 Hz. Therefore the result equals 117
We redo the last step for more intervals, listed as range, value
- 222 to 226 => 121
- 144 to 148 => 120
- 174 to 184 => 118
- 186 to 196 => 119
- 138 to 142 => 120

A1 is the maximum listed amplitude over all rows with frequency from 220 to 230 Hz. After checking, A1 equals 121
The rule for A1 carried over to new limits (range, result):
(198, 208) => 120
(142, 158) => 144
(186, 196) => 119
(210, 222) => 117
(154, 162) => 133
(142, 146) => 118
